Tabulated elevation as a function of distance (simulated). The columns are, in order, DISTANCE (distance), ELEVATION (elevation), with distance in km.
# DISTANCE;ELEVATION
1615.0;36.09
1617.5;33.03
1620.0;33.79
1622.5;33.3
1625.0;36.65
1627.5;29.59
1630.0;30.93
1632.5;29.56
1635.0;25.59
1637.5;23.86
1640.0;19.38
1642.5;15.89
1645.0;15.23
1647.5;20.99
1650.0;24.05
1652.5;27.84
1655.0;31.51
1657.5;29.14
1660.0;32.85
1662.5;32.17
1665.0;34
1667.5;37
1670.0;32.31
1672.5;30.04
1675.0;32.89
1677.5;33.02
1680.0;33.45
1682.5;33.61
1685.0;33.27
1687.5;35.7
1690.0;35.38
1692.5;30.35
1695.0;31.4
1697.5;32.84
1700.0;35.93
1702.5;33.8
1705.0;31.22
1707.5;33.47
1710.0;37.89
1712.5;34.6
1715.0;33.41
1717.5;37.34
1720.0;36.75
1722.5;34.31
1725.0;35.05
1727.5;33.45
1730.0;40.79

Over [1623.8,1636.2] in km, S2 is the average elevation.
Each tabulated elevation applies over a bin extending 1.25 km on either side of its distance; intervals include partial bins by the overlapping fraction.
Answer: 30.5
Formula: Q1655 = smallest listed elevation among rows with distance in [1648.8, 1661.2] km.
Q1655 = 24.05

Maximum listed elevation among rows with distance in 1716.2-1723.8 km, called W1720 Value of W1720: 37.34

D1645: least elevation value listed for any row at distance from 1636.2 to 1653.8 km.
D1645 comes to 15.23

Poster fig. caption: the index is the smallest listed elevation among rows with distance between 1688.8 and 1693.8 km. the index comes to 30.35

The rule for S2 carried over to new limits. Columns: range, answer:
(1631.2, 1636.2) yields 27.6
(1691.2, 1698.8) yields 31.6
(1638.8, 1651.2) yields 19.1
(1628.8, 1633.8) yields 30.2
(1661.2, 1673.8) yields 33.1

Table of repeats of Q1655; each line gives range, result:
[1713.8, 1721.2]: 33.41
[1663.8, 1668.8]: 34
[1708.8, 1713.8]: 34.6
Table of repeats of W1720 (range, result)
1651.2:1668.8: 37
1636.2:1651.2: 24.05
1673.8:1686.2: 33.61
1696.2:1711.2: 37.89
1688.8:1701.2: 35.93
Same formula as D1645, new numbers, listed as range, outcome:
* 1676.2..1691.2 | 33.02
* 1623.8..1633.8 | 29.56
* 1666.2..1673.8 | 30.04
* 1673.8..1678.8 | 32.89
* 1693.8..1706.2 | 31.22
